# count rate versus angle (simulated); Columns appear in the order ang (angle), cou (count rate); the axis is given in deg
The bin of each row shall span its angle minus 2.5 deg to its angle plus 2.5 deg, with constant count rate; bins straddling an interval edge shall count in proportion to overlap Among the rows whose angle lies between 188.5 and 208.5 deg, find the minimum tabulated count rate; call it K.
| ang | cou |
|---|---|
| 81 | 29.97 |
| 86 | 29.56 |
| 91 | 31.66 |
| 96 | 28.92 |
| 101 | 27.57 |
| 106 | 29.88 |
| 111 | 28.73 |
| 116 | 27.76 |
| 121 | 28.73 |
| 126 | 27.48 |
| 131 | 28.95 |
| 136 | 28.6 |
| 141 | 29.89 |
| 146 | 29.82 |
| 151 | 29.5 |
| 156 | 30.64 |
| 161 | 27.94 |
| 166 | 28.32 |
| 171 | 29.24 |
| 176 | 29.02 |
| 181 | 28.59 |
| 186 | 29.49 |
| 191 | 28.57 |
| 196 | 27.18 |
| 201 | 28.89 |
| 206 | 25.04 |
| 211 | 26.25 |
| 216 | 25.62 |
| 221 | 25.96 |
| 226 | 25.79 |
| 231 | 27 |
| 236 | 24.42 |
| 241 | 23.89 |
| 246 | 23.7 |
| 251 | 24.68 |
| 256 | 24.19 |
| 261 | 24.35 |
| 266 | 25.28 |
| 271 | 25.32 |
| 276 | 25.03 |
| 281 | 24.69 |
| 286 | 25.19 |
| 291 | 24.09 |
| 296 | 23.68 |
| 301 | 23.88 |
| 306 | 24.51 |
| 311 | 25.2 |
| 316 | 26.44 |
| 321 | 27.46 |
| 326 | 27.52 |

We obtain 25.04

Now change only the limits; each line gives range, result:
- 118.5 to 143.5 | 27.48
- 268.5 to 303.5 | 23.68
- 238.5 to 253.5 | 23.7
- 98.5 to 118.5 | 27.57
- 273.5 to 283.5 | 24.69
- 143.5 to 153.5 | 29.5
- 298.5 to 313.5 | 23.88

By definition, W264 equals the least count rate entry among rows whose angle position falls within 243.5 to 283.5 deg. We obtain 23.7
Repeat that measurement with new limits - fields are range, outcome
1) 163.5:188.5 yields 28.32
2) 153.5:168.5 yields 27.94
